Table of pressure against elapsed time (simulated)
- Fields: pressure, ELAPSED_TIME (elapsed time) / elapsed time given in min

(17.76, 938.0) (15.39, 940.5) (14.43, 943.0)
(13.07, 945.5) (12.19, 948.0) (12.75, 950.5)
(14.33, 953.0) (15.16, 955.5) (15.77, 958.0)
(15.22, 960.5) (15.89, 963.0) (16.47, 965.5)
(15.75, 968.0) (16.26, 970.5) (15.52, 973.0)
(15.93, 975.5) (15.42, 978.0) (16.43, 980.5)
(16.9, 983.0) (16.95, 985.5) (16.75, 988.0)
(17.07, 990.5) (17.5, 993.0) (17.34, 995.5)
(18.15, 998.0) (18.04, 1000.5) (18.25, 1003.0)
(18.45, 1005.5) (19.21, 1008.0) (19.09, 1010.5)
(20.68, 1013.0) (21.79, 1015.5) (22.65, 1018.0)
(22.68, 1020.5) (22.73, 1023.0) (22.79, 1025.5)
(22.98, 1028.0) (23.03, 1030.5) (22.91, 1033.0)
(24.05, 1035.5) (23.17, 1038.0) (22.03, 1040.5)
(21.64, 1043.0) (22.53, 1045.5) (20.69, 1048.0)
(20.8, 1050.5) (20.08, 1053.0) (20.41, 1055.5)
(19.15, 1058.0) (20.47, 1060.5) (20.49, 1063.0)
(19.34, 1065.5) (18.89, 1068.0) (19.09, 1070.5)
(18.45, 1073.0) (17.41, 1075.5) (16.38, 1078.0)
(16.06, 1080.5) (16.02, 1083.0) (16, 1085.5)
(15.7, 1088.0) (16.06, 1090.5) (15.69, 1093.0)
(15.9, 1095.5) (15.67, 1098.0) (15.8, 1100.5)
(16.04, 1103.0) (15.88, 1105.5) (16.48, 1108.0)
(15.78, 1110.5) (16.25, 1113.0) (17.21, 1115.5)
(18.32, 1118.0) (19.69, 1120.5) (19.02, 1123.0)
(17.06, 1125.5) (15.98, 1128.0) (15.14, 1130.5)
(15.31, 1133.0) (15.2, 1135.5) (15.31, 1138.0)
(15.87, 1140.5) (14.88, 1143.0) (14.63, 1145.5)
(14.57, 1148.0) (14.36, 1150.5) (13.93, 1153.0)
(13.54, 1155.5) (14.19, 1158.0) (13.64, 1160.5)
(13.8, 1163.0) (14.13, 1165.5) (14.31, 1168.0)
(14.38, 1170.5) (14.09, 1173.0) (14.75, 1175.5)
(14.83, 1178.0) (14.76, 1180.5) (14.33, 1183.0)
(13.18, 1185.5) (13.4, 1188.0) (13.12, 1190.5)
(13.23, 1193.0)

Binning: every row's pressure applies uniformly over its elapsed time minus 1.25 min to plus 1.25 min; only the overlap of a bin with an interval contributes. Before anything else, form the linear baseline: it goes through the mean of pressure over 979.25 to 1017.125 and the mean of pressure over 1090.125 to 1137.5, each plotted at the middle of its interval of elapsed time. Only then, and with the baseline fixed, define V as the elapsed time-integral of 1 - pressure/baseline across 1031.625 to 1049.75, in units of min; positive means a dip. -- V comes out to -5.0 min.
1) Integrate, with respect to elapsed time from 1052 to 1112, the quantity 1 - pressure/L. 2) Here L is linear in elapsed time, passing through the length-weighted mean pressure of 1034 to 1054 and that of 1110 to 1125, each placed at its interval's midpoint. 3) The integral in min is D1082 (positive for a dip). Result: 7.4 min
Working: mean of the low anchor 21.9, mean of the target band 17.4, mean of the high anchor 17.8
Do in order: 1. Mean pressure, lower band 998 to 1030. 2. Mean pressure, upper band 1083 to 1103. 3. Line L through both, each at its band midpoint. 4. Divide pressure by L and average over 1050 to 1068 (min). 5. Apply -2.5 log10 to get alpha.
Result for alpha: -0.12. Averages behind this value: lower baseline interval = 20.7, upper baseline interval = 15.9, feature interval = 20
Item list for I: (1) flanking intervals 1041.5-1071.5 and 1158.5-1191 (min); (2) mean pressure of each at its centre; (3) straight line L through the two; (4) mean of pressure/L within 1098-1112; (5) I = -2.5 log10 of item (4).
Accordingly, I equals 0.12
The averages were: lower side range 20.3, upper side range 14.1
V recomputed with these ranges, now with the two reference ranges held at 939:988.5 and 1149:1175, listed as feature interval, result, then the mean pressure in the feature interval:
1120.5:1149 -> -3.3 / 15.9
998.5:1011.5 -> -3.0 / 18.6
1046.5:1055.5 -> -3.5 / 20.6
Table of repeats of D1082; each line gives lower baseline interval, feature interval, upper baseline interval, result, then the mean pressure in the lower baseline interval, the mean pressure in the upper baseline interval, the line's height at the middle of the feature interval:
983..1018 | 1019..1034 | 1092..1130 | -4.0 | 18.5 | 16.7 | 18.1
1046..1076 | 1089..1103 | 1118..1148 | 1.7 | 19.7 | 16.2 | 18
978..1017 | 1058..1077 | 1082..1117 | -2.8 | 18.1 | 16.1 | 16.7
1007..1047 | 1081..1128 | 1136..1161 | 1.8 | 22.1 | 14.5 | 17.3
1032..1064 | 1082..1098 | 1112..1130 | 2.8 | 21.4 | 17.6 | 19.2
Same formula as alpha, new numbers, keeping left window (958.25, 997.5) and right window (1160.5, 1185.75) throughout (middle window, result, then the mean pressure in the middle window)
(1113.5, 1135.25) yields -0.16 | 17.1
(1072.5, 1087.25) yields -0.09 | 16.6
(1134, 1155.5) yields -0.01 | 14.8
